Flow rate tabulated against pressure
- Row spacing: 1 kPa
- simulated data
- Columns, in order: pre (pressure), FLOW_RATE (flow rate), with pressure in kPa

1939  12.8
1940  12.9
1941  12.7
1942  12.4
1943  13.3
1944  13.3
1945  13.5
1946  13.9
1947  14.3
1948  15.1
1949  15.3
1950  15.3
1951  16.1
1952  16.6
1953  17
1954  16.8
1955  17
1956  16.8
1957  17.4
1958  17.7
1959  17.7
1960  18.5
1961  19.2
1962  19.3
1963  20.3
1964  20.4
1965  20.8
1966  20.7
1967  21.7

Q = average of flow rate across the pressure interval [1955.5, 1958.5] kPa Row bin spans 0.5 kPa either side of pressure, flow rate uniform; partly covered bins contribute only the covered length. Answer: 17.3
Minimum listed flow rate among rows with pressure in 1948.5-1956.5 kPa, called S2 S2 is 15.3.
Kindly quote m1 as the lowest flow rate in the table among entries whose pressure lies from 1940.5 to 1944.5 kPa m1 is 12.4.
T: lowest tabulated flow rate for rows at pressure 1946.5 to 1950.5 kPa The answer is 14.3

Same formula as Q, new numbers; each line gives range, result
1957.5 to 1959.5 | 17.7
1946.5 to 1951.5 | 15.2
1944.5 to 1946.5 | 13.7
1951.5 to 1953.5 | 16.8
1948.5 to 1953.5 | 16.1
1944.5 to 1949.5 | 14.4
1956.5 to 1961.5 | 18.1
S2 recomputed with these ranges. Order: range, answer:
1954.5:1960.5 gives 16.8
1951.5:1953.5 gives 16.6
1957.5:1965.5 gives 17.7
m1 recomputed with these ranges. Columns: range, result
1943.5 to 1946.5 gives 13.3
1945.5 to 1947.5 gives 13.9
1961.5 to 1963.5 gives 19.3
